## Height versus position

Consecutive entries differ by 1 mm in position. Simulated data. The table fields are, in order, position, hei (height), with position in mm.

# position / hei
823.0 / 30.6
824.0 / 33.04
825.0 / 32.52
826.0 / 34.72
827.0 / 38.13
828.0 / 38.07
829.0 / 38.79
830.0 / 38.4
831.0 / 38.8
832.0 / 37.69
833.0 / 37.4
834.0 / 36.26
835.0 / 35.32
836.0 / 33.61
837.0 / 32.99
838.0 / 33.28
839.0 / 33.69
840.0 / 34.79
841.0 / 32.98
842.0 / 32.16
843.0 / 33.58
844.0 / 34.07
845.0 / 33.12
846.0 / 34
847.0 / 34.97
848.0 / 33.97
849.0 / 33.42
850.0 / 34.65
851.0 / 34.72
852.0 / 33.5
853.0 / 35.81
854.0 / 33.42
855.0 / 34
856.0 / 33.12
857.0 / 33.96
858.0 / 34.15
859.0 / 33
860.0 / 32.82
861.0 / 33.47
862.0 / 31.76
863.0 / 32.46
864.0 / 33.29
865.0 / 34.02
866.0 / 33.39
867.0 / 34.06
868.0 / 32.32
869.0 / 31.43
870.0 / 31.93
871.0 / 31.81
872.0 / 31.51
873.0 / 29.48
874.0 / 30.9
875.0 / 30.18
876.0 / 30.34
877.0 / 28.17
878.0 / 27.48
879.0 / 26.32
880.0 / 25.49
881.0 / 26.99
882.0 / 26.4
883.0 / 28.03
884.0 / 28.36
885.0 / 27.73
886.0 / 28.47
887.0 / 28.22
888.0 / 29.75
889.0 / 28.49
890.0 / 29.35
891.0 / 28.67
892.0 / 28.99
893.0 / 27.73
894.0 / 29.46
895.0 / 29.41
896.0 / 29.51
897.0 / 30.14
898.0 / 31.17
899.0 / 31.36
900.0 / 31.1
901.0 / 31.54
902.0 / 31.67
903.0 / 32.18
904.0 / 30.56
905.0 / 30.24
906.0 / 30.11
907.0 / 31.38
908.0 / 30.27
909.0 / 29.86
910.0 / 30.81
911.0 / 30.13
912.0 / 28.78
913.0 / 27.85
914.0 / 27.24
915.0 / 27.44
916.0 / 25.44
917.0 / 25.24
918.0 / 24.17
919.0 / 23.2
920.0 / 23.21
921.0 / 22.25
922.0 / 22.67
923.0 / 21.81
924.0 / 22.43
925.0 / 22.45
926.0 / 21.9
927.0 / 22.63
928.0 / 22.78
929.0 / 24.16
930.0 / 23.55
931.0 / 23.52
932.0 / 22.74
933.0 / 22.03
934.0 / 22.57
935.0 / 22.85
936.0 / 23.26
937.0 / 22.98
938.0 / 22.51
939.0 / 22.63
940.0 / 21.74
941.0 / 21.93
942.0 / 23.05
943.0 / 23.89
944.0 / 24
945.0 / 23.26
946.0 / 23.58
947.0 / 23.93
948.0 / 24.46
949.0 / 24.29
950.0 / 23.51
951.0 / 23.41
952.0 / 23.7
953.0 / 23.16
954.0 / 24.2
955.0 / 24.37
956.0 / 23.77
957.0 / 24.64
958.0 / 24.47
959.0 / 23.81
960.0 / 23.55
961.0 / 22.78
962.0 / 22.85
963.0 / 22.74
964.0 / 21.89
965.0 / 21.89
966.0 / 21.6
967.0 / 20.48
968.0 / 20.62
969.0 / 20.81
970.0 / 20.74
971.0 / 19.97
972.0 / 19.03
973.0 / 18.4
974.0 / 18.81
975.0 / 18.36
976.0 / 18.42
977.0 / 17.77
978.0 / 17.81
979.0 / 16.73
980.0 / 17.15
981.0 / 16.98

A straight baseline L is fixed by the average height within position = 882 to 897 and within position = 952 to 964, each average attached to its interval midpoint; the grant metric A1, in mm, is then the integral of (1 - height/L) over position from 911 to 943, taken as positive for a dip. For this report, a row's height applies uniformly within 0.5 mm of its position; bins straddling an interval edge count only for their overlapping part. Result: 2.8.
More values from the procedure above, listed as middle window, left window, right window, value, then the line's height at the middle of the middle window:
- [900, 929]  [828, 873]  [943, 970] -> 0.74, 27.4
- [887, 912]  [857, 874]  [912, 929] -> -2.62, 27.3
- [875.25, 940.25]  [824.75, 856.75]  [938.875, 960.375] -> 2.70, 28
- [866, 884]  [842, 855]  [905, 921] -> 1.01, 31.4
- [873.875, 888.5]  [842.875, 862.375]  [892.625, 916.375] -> 1.62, 31.6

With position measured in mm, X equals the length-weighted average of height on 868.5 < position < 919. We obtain 29.1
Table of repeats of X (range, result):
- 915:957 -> 23.3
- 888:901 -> 29.7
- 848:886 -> 31.5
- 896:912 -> 30.7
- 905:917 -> 28.9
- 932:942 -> 22.5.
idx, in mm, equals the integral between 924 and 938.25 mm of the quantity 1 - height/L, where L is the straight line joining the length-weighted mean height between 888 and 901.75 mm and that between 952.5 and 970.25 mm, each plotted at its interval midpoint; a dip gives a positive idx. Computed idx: 1.7 mm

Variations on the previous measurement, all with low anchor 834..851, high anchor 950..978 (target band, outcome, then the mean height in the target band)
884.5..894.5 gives 0.2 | 28.7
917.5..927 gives 1.2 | 22.7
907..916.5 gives -0.7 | 28.8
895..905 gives -1.0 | 30.9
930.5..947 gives 0.9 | 22.9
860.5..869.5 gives -0.4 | 32.9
